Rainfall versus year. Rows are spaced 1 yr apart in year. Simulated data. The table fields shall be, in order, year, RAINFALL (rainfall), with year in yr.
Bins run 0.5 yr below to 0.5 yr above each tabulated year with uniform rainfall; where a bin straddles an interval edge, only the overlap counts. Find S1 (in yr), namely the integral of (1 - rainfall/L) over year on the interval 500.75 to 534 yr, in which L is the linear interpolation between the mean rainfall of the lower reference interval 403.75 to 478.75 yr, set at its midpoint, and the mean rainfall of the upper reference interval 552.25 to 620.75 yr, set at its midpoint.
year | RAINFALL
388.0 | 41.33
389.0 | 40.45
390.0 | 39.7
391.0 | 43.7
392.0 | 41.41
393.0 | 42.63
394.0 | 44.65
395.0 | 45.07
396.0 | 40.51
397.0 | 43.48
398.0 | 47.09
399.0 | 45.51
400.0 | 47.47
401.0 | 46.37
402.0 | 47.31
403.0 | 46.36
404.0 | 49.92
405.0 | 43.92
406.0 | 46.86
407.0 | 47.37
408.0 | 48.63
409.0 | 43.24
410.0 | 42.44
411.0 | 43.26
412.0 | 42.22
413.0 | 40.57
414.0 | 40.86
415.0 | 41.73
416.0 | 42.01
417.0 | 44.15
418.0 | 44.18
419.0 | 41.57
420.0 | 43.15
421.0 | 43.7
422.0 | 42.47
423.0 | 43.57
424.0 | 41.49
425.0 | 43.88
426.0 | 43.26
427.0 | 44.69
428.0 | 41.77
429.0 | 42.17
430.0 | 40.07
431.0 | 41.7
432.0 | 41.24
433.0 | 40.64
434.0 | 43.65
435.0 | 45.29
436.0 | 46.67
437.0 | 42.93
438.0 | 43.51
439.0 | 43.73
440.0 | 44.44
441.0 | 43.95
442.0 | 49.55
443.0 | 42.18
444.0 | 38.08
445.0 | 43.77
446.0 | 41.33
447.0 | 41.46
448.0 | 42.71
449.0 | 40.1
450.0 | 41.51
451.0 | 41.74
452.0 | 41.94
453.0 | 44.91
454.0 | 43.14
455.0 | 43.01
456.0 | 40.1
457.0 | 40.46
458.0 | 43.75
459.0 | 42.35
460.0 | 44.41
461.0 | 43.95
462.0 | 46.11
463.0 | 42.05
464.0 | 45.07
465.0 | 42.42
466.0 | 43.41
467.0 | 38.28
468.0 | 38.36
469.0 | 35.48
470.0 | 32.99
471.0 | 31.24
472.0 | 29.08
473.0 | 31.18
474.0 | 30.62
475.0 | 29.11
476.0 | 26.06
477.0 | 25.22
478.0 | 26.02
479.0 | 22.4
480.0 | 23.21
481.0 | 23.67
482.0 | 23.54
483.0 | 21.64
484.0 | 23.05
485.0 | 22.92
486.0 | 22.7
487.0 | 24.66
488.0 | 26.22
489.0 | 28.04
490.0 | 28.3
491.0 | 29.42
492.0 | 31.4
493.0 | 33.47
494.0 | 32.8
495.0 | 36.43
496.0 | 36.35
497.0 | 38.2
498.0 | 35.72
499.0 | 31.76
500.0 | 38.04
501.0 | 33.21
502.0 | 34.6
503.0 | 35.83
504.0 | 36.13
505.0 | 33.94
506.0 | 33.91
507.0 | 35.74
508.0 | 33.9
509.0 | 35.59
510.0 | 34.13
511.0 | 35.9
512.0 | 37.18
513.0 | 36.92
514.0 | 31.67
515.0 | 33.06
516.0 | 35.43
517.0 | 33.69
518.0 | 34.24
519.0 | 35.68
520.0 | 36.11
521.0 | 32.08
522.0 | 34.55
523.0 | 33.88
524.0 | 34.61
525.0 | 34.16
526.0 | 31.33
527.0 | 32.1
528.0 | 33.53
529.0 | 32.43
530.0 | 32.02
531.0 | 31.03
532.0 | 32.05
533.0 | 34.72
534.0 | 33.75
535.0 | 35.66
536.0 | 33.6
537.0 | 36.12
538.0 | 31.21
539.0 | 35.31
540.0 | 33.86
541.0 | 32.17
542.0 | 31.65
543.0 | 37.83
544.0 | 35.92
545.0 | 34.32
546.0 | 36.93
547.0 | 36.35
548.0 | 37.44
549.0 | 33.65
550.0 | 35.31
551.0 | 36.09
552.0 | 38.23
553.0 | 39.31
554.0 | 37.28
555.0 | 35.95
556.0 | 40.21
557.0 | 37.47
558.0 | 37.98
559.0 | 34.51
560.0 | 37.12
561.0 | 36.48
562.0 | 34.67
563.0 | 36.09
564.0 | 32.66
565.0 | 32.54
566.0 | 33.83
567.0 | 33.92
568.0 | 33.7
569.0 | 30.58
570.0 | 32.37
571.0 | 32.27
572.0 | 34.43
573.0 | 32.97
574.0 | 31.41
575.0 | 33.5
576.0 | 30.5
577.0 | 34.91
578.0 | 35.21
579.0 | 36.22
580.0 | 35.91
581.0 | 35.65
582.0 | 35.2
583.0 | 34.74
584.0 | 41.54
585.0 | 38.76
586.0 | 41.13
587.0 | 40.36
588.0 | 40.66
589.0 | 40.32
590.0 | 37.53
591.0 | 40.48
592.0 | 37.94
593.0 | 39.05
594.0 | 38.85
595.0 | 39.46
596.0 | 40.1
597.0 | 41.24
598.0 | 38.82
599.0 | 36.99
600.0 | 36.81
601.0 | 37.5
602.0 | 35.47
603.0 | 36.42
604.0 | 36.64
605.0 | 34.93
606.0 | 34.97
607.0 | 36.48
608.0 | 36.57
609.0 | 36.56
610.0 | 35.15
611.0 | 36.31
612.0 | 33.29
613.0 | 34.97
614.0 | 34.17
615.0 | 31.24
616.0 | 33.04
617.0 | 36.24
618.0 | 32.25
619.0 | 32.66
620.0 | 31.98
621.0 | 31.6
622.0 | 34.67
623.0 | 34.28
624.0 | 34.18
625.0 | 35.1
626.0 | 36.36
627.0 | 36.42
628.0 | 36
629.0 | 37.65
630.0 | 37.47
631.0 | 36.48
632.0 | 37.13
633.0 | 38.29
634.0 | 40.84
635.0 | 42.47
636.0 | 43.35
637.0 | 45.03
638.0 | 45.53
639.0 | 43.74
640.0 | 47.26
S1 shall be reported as 3.8 yr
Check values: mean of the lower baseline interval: 41.2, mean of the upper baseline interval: 36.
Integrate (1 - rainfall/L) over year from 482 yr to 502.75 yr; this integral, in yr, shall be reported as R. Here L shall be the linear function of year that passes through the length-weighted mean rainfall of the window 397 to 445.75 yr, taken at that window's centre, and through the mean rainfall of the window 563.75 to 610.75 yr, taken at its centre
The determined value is 5.2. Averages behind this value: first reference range 43.8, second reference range 36.3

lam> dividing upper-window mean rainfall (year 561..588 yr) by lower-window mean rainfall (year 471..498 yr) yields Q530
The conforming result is 1.24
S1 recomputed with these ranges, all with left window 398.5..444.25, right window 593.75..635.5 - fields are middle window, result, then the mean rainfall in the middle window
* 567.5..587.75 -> 1.3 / 35.1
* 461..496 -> 8.9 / 31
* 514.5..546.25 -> 4.5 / 33.9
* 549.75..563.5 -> 0.5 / 36.9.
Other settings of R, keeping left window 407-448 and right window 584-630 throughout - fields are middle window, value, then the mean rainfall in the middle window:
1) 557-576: 2.03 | 33.9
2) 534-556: 1.85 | 35.5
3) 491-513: 2.97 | 34.9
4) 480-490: 4.09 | 24.2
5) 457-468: -0.28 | 42.8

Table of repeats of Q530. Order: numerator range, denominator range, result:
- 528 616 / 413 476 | 0.86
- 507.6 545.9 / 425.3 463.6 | 0.79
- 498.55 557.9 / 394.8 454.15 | 0.80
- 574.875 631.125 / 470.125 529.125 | 1.15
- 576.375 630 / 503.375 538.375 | 1.07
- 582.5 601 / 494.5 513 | 1.10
